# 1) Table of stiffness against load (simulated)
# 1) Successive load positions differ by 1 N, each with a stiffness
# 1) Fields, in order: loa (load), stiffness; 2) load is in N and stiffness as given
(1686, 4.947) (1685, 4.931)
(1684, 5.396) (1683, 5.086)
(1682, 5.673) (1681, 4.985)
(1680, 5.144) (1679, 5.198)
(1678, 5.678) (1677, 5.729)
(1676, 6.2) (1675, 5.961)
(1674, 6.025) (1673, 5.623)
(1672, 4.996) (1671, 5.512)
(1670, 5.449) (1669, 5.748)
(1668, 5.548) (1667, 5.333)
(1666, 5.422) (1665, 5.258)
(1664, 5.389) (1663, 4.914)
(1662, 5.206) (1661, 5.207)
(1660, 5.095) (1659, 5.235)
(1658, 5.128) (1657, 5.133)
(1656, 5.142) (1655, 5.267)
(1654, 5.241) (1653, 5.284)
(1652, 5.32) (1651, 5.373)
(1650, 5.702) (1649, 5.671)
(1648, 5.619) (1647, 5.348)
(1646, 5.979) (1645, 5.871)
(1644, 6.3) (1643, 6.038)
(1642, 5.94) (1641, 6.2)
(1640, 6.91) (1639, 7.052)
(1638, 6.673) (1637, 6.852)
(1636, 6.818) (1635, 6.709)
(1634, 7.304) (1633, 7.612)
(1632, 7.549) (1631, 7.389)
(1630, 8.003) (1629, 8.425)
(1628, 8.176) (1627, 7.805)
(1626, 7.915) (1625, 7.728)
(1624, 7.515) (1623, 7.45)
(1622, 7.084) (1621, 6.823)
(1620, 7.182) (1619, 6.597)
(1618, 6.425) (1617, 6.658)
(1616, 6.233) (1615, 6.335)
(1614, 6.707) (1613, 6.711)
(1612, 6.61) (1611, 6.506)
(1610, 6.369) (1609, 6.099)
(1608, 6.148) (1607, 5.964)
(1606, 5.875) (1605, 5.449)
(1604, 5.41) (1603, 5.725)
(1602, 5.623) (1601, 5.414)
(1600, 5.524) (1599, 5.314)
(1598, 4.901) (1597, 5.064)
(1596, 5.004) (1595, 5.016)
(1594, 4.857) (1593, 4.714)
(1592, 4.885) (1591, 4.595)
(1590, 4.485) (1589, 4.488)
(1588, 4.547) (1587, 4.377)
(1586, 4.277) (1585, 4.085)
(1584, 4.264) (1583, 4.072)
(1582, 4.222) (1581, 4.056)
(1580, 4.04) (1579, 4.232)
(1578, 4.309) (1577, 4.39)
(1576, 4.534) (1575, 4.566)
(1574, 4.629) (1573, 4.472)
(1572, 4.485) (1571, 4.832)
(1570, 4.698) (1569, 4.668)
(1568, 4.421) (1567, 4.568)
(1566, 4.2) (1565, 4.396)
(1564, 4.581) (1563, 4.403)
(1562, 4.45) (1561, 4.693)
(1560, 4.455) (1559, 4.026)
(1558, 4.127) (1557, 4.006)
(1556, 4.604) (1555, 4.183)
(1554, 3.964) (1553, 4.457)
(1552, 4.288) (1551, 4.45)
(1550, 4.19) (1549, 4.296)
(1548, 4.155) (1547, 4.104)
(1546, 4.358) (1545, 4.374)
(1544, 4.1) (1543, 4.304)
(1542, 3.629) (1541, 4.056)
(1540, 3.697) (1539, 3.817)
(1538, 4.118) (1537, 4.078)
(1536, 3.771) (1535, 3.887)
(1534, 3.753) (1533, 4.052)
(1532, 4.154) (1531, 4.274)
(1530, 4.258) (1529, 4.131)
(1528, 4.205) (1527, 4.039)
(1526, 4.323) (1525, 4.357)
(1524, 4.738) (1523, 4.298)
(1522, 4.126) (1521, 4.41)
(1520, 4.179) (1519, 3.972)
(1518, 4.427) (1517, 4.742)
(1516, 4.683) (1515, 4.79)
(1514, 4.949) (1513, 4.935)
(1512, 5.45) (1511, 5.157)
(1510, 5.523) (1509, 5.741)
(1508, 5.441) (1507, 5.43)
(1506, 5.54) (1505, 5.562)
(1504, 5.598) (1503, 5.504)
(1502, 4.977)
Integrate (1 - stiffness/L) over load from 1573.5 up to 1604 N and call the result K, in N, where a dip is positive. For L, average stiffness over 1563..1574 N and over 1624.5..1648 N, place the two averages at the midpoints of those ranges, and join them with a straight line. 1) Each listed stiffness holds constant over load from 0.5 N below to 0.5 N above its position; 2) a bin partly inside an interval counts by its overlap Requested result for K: 3.34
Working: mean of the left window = 4.53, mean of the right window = 6.95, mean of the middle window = 4.69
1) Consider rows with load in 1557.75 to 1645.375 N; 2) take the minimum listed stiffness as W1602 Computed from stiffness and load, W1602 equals 4.026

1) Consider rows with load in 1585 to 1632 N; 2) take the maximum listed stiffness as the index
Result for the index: 8.425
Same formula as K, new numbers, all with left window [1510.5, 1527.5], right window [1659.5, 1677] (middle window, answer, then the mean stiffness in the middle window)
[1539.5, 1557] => 2.06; 4.18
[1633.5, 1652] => -3.15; 6.22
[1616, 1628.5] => -4.92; 7.24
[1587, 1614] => -1.99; 5.44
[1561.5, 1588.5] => 2.77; 4.4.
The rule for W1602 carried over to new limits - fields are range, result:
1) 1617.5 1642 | 5.94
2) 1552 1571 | 3.964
